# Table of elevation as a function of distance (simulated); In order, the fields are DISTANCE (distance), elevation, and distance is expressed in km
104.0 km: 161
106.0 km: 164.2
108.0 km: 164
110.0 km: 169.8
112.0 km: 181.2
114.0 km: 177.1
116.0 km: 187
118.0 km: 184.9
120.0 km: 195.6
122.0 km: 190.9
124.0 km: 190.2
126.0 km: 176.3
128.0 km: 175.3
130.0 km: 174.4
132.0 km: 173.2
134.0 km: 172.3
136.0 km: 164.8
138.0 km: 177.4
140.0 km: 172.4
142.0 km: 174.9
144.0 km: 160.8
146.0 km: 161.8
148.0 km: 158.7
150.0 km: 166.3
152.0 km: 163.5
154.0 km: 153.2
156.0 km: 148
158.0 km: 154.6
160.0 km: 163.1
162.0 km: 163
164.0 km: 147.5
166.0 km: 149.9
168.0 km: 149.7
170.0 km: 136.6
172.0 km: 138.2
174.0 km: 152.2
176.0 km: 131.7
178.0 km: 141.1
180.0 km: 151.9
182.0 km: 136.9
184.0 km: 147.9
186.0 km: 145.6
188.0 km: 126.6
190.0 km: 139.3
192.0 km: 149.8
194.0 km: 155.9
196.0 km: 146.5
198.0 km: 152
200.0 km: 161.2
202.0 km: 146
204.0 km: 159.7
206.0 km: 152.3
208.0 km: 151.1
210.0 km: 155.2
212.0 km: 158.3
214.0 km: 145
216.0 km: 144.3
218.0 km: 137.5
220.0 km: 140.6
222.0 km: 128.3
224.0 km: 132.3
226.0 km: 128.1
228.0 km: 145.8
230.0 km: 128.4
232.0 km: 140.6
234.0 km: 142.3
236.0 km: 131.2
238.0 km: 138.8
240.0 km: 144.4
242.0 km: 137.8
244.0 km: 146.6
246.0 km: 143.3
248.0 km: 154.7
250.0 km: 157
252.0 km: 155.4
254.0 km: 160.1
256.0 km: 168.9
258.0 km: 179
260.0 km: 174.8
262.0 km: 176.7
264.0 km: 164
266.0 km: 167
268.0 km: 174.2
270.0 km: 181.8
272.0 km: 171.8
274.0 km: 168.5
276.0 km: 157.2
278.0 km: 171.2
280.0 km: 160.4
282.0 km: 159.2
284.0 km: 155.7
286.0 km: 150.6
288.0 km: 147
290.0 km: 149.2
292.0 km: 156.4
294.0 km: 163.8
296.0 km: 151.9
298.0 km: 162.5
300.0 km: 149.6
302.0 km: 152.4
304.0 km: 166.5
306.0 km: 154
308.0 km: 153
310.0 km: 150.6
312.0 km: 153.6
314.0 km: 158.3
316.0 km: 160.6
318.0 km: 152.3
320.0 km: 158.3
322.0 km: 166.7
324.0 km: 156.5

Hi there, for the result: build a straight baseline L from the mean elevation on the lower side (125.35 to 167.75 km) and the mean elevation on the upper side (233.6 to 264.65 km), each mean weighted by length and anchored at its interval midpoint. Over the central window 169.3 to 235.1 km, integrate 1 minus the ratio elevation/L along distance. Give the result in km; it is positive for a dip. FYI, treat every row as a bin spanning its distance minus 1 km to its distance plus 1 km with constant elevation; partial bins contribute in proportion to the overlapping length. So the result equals 6.24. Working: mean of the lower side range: 164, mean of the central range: 144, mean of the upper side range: 155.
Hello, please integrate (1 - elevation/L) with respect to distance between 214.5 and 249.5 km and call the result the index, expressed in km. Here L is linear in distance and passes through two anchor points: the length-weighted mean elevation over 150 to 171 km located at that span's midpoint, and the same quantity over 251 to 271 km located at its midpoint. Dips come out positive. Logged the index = 5.5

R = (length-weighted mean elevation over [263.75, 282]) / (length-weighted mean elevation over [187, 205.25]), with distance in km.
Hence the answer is 1.1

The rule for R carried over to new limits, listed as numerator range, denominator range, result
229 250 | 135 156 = 0.86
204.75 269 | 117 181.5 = 0.92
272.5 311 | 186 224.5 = 1.07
